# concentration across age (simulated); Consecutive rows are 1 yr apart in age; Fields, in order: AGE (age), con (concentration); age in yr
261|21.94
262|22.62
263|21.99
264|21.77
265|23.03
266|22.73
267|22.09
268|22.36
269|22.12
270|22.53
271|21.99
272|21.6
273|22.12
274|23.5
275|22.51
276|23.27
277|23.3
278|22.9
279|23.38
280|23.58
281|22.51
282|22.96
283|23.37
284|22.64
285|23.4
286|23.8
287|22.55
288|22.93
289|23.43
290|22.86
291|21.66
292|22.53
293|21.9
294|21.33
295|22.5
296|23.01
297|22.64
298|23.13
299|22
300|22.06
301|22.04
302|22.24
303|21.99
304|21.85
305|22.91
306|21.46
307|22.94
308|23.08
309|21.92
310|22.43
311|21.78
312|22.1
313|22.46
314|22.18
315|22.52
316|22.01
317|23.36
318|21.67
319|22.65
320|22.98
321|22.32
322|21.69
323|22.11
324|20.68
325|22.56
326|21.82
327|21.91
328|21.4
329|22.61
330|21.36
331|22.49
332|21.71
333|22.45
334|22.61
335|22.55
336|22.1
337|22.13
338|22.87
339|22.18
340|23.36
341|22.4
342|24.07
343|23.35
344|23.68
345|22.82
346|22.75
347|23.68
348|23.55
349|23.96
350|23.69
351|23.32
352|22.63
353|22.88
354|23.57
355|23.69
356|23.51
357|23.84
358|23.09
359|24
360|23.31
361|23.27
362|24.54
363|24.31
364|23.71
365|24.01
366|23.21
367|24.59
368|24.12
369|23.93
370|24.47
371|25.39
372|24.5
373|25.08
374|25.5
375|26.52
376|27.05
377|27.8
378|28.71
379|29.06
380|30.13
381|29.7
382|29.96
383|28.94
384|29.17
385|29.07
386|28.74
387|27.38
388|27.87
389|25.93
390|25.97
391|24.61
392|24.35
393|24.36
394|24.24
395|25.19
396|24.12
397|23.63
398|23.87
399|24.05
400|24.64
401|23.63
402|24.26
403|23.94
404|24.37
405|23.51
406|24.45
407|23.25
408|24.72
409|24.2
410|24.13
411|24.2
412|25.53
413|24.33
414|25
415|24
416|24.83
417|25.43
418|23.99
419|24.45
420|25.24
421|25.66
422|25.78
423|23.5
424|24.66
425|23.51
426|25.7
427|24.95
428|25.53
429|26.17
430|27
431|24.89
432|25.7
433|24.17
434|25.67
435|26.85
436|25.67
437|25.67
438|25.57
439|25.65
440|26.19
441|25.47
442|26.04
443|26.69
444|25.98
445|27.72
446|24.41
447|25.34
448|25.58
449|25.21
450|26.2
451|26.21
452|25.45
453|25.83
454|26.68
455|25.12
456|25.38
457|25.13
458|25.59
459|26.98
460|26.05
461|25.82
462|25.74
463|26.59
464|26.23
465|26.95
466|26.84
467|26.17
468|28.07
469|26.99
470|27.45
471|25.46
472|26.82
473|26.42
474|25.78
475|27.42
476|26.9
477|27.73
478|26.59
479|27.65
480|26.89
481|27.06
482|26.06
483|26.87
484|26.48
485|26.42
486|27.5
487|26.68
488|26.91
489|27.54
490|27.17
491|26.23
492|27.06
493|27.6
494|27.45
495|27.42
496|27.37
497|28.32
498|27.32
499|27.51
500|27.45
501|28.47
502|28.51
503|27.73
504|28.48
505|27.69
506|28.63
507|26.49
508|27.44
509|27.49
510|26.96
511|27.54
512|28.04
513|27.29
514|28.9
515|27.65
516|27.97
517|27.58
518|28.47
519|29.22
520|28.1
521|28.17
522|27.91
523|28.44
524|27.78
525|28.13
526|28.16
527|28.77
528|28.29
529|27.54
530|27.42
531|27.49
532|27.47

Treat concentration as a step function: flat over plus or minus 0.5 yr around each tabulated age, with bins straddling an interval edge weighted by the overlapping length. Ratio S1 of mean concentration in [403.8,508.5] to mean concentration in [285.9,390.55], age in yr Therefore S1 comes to 1.10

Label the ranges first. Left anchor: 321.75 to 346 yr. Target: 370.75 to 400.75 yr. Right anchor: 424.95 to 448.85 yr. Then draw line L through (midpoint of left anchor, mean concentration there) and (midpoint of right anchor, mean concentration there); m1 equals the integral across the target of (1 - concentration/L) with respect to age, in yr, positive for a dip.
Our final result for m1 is -3.07 yr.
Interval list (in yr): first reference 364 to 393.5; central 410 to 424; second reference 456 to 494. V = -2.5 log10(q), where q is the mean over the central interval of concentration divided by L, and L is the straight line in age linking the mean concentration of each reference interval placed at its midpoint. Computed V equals 0.08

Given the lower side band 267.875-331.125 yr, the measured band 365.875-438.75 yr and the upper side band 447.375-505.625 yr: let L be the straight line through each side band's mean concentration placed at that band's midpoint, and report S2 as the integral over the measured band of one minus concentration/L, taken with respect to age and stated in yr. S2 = -1.6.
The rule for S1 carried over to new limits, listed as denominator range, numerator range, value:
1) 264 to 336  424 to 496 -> 1.17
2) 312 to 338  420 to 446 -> 1.15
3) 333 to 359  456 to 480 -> 1.15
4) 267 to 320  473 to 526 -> 1.22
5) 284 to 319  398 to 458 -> 1.12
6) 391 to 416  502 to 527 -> 1.15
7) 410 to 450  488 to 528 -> 1.10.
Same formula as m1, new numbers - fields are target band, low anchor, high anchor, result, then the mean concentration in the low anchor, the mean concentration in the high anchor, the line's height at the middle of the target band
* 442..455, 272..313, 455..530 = 0.2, 22.6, 27.3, 26.2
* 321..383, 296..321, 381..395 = 2.5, 22.4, 27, 24.9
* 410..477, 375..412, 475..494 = 2.0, 25.9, 27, 26.5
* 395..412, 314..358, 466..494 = 0.4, 22.7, 26.9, 24.7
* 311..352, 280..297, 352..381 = 2.4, 22.7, 25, 24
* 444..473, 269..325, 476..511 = 0.4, 22.5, 27.3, 26.5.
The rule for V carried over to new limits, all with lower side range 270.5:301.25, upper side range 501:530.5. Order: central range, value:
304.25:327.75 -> 0.06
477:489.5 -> 0.01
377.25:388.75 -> -0.16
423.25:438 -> 0.03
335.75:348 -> 0.05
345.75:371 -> 0.03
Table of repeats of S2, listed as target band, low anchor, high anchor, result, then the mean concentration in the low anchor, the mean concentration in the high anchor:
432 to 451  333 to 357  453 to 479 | 0.0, 23.1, 26.4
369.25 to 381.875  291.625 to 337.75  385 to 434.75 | -1.6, 22.2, 24.9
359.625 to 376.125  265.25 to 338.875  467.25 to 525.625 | -0.3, 22.4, 27.4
